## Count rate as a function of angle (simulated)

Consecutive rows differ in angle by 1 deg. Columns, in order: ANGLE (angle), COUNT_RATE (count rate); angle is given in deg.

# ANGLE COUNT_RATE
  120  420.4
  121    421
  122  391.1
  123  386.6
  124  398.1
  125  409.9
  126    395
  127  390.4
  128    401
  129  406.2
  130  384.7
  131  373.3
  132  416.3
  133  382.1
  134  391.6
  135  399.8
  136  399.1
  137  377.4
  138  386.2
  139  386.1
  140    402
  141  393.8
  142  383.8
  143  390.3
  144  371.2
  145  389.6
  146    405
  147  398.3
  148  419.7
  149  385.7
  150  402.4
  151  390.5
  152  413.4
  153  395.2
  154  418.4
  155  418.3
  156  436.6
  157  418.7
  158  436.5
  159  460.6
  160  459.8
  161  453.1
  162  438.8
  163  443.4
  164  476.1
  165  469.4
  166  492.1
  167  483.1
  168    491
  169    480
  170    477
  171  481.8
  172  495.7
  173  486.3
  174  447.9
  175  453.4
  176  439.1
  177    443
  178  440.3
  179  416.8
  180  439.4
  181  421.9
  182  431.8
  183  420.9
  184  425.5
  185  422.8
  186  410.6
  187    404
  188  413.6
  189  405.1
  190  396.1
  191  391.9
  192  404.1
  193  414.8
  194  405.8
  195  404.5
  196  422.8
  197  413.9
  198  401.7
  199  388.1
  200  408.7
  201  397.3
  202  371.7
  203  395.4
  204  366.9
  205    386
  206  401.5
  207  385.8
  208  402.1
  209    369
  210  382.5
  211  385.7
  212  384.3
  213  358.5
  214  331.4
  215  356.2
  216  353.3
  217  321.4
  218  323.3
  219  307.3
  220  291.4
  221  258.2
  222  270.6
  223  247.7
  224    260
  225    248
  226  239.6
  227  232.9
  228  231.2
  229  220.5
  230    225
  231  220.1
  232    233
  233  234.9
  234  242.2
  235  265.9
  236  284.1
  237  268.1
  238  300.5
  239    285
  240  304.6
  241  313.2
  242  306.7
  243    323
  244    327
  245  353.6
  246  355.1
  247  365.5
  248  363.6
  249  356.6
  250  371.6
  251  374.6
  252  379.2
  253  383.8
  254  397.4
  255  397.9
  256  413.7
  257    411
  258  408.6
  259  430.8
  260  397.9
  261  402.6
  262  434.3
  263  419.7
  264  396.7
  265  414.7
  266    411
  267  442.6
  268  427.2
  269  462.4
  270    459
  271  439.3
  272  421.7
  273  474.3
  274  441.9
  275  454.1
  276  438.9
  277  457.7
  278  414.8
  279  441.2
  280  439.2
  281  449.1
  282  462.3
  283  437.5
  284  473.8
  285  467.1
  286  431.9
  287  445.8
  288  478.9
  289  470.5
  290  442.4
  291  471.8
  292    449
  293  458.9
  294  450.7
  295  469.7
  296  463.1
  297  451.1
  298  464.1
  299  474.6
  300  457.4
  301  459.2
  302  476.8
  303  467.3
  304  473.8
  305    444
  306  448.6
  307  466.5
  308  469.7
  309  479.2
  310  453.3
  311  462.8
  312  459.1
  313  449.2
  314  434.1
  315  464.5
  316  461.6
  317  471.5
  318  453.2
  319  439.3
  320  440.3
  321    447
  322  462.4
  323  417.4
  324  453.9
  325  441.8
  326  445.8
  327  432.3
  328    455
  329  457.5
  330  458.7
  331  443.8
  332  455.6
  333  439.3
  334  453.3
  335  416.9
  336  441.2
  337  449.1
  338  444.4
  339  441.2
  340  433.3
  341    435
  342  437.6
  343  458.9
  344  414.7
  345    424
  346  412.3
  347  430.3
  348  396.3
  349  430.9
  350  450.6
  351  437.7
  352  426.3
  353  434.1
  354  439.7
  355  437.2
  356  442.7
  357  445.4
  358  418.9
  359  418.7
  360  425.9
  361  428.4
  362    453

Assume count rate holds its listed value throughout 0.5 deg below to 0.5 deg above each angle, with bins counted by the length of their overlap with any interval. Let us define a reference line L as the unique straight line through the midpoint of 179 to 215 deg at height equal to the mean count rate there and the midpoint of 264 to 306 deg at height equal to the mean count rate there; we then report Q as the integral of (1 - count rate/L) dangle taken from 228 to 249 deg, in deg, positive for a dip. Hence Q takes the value 6.6 deg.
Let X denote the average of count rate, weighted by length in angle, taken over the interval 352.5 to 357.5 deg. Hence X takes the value 440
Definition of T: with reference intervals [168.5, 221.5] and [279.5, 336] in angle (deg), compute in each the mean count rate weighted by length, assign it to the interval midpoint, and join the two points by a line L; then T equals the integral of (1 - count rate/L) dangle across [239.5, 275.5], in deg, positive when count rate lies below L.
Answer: 3.0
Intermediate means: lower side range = 401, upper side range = 455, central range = 395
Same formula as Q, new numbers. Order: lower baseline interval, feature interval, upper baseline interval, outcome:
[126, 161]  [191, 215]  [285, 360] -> 1.61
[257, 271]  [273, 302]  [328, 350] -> -1.81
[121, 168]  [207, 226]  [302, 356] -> 4.50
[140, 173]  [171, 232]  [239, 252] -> 3.16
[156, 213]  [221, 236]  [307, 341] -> 6.59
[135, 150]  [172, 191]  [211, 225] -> -4.21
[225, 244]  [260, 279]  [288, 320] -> -3.71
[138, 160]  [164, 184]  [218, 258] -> -4.22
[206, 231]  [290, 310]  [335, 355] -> -3.79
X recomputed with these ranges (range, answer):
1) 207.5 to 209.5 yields 386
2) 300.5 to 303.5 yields 468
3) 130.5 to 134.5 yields 391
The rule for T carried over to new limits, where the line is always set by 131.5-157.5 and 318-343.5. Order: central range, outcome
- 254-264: 0.36 deg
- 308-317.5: -0.44 deg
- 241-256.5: 2.24 deg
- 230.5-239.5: 3.46 deg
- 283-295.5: -0.70 deg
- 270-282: -0.38 deg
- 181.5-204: 0.25 deg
